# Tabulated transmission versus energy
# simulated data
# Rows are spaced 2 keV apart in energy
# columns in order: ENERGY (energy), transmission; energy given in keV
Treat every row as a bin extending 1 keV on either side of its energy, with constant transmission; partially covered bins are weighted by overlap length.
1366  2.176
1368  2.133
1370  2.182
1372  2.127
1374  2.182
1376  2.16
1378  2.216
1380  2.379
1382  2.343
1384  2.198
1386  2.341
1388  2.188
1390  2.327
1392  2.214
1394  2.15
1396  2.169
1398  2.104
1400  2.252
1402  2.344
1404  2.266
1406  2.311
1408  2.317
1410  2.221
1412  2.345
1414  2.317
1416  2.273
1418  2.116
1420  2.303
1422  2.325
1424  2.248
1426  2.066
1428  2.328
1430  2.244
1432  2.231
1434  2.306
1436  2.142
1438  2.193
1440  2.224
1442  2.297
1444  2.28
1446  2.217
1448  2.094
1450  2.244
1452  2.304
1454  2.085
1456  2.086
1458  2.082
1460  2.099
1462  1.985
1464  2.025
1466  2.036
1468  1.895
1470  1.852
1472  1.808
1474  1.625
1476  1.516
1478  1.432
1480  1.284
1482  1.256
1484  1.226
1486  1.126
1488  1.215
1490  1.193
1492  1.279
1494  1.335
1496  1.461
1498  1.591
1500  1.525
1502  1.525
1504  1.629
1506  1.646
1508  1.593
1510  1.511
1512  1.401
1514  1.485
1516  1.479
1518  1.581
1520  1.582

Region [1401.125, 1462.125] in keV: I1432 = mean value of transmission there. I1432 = 2.23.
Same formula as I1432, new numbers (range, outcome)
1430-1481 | 2.02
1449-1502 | 1.67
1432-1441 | 2.22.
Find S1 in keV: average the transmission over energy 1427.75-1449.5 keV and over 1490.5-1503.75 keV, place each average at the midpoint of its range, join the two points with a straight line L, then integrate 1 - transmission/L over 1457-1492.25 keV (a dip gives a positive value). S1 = 3.1 keV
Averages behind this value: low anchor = 2.23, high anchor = 1.45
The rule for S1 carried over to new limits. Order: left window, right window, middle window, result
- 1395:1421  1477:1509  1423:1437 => -1.3 keV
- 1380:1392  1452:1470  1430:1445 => -0.9 keV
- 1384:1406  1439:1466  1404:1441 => -0.9 keV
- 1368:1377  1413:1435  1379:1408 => -0.8 keV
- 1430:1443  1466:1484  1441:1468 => -2.8 keV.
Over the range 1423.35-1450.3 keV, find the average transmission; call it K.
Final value 2.22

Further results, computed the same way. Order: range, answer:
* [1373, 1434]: 2.25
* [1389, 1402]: 2.21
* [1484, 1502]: 1.34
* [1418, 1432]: 2.24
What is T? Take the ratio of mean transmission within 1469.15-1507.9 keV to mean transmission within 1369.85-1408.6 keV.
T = 0.6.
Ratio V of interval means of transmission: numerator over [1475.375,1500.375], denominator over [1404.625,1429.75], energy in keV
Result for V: 0.59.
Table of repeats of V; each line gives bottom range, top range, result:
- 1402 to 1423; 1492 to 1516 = 0.66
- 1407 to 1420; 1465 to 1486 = 0.69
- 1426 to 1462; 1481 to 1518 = 0.65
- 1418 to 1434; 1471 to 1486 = 0.64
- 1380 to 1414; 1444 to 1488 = 0.80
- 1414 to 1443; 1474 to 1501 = 0.60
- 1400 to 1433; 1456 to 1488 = 0.74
